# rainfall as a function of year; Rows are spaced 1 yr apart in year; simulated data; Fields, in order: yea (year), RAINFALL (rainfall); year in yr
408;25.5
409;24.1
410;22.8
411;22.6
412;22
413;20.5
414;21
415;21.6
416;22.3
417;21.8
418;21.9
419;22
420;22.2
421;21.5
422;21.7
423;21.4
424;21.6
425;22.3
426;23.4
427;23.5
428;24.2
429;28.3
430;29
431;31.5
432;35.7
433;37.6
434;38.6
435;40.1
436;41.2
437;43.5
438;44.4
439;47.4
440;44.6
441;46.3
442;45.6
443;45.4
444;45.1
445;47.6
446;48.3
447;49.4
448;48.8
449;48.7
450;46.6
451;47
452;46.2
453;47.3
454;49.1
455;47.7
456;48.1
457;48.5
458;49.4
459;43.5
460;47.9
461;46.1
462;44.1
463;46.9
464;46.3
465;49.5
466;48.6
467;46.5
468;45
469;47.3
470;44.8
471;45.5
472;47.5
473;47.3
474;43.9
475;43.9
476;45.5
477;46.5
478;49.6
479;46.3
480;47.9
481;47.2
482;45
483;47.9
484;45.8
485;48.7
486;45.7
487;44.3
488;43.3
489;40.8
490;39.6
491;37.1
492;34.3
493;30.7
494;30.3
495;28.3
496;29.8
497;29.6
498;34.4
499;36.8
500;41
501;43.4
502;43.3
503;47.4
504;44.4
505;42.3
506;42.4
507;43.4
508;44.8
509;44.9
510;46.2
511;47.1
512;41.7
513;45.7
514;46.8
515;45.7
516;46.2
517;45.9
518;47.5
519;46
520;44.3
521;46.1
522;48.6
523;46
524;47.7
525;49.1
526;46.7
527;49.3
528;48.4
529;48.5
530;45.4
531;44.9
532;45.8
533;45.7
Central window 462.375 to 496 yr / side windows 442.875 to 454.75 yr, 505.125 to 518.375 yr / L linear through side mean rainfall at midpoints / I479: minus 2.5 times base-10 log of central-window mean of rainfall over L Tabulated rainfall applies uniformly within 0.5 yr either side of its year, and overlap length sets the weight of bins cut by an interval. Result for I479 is 0.07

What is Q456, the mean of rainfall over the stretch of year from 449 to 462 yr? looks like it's 47.2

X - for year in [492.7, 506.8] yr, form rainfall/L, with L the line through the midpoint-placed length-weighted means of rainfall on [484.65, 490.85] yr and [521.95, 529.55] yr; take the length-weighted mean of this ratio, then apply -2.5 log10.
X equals 0.19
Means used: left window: 43.2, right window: 48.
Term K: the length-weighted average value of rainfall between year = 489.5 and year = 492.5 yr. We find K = 37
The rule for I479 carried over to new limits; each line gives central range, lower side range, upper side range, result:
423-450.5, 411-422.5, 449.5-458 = -0.07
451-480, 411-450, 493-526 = -0.24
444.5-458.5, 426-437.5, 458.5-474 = -0.18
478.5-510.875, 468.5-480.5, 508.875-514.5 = 0.12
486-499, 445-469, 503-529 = 0.29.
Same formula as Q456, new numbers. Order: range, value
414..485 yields 40.4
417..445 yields 33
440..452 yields 47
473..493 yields 44.1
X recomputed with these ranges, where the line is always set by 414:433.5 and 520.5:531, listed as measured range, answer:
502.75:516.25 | -0.025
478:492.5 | -0.150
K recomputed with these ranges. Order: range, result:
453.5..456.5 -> 48.3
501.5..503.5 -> 45.3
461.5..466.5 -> 47.1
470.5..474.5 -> 46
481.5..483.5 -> 46.5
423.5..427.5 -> 22.7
